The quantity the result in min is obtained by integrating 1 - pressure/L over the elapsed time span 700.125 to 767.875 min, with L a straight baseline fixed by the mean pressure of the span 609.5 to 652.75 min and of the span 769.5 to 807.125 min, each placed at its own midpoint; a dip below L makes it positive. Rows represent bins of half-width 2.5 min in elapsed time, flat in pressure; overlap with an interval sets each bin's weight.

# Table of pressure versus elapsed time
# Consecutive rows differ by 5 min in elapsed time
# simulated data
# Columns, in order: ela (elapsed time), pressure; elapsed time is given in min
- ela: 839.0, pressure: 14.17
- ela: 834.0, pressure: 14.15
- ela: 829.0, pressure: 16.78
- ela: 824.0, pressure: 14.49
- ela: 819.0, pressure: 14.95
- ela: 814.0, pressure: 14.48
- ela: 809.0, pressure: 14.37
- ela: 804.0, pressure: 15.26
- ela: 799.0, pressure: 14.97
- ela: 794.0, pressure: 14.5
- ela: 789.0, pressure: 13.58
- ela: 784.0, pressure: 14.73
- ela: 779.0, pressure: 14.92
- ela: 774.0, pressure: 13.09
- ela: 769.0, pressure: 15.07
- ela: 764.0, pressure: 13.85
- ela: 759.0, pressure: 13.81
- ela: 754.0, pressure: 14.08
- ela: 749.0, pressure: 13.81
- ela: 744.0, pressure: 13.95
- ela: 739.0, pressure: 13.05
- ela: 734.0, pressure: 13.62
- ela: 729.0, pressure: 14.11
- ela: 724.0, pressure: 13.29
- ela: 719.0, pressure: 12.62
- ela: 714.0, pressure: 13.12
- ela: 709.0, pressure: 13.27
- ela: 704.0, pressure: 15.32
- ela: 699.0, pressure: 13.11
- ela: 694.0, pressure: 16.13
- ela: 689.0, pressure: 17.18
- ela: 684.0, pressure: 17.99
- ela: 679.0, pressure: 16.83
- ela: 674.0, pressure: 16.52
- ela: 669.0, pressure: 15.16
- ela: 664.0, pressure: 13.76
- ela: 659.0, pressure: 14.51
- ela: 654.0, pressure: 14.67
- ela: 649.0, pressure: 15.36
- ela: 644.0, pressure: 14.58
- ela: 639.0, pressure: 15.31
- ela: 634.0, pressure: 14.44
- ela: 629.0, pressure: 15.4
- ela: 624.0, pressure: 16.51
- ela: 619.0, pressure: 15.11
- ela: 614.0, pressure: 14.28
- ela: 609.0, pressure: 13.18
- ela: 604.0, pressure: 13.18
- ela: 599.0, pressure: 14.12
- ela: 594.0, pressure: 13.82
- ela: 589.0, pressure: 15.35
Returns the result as 4.4 min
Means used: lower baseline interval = 15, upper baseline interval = 14.5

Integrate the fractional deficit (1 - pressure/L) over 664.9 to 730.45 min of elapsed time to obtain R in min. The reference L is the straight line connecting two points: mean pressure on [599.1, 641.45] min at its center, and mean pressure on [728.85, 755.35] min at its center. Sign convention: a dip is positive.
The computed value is -4.1 min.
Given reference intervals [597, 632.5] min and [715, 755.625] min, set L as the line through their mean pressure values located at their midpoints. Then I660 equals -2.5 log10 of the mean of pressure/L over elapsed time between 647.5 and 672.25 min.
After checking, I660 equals -0.04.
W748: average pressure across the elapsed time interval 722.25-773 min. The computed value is 13.8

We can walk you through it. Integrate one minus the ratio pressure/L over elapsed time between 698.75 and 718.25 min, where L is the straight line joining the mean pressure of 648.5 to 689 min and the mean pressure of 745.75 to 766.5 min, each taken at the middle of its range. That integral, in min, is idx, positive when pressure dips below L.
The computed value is 1.6 min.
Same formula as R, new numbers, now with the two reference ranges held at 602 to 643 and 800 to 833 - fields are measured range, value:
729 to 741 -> 1.1 min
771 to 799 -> 1.3 min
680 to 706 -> -2.1 min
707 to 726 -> 2.3 min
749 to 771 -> 1.1 min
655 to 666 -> 0.4 min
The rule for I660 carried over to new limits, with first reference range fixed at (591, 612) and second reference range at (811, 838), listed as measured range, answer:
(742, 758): 0.04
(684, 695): -0.20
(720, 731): 0.06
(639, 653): -0.08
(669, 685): -0.19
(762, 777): 0.04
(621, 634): -0.14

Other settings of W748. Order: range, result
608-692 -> 15.4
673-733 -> 14.9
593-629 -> 14.4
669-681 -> 16.4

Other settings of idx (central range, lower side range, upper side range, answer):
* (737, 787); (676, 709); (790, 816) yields 3.5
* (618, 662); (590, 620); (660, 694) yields -0.2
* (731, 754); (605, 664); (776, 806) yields 1.6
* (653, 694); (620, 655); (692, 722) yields -3.9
